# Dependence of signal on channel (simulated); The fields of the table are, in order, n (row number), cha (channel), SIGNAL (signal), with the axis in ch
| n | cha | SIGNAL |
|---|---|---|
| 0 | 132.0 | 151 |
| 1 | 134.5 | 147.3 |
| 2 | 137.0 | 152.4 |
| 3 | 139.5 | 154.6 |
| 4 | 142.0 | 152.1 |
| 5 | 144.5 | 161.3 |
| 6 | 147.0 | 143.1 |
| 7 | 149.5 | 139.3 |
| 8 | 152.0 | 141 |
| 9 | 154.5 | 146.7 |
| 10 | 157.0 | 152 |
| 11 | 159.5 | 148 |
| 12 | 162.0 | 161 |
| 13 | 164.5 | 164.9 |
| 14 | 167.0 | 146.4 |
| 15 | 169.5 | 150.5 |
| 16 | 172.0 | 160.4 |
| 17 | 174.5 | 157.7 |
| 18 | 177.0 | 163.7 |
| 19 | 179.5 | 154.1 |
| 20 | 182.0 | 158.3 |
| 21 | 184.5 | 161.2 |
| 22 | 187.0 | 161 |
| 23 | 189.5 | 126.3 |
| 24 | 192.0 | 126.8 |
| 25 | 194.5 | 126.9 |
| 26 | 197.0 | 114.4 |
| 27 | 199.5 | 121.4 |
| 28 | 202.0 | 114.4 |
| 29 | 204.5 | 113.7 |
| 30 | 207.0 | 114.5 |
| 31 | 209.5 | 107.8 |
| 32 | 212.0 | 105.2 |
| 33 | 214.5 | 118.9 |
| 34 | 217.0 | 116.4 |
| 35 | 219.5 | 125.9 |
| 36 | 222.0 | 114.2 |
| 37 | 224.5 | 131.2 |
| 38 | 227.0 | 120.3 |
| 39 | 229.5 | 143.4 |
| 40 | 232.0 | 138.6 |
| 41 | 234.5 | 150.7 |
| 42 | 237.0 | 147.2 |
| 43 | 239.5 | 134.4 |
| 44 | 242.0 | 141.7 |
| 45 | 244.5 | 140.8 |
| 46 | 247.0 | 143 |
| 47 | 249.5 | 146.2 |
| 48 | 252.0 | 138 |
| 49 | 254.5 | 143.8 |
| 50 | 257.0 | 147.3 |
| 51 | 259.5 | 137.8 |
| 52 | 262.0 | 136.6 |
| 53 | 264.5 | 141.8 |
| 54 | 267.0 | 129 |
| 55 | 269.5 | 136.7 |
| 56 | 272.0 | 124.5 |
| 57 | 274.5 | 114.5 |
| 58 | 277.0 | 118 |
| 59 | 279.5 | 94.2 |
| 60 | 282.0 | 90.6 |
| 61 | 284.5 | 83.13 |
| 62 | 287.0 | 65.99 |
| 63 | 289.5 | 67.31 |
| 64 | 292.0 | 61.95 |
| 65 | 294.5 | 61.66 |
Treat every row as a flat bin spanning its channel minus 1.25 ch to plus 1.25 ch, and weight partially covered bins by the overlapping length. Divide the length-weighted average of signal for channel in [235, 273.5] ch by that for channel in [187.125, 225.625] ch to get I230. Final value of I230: 1.16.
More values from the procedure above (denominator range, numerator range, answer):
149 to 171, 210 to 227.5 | 0.79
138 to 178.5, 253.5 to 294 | 0.73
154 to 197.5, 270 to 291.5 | 0.64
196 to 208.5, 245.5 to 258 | 1.24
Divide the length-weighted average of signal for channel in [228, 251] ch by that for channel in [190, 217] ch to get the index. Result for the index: 1.2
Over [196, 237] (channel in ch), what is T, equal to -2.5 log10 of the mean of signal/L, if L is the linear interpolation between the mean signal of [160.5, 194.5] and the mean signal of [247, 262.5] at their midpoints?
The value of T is 0.20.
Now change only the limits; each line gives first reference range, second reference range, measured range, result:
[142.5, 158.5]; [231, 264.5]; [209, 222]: 0.24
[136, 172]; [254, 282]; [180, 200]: 0.04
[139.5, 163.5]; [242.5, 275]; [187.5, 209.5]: 0.20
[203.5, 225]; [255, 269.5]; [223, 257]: -0.10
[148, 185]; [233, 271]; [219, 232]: 0.13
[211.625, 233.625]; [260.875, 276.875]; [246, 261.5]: -0.11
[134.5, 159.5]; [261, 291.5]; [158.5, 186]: -0.12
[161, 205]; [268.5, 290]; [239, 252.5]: -0.22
